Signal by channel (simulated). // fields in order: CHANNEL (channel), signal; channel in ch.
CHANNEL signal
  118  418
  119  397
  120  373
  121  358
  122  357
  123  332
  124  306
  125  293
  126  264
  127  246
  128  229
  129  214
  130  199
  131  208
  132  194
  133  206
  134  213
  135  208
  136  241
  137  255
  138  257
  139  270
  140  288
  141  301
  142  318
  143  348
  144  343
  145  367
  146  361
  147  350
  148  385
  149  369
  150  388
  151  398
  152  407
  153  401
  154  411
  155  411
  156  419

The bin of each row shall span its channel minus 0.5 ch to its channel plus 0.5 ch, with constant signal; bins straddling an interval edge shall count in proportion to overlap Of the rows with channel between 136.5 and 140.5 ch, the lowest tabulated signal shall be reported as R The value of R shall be 255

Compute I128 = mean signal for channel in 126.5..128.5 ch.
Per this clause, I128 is 238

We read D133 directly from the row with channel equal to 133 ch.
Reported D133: 206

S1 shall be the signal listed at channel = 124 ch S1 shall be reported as 306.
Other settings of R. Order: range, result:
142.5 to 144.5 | 343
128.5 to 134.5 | 194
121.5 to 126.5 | 264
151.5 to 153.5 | 401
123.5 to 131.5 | 199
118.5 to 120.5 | 373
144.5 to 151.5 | 350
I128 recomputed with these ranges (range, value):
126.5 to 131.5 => 219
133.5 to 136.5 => 221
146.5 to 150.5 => 373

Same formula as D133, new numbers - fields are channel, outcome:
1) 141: 301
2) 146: 361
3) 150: 388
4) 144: 343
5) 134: 213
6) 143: 348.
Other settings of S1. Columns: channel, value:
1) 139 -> 270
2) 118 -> 418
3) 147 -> 350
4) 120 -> 373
